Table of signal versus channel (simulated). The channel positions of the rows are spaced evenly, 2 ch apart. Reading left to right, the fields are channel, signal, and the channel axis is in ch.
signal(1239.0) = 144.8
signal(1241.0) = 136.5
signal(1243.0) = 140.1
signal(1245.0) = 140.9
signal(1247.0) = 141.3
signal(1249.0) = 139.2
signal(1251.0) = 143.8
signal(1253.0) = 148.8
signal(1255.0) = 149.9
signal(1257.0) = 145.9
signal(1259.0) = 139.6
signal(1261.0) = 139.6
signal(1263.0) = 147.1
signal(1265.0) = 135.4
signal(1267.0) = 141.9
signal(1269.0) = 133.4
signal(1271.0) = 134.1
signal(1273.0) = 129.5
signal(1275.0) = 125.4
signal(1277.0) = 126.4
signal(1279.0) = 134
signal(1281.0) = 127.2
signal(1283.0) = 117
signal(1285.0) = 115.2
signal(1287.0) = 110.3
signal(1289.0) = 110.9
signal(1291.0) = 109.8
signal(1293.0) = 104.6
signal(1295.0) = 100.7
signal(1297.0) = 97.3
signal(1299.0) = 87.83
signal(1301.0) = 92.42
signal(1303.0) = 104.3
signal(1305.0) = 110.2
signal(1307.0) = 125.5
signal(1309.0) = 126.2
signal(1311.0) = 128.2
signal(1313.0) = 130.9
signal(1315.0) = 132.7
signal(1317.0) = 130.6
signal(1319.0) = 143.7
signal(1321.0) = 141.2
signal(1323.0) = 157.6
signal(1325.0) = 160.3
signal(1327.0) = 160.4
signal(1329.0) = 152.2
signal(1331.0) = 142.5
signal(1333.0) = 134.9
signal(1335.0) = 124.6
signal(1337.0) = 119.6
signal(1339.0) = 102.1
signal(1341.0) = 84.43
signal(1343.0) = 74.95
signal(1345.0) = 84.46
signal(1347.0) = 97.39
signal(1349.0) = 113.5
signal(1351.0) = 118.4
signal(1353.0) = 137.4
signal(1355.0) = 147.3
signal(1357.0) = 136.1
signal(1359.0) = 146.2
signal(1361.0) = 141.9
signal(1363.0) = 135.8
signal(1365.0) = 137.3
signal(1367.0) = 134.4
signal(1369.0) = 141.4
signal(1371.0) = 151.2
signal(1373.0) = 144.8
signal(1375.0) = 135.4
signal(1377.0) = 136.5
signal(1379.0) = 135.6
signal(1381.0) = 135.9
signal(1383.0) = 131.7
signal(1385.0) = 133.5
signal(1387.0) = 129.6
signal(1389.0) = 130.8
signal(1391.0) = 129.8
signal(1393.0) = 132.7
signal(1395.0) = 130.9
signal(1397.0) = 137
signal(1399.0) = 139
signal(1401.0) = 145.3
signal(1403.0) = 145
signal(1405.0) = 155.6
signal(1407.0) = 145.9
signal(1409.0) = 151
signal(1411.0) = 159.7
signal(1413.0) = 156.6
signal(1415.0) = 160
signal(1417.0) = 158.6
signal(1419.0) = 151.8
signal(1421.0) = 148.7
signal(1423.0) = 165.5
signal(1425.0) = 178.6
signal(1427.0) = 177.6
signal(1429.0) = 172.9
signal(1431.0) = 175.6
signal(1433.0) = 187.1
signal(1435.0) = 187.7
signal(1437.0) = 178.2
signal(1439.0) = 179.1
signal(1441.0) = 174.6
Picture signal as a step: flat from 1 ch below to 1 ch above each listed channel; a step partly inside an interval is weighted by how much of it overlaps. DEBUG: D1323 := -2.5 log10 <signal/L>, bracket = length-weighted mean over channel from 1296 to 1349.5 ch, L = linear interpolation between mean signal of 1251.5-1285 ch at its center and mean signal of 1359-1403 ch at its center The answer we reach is 0.13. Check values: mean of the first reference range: 135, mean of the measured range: 121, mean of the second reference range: 137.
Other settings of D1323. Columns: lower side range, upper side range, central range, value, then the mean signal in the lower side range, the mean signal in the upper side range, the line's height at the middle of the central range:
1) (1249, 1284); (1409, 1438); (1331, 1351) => 0.38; 136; 168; 151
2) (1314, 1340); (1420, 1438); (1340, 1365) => 0.24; 139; 175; 148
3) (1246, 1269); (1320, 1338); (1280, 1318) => 0.25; 143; 144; 143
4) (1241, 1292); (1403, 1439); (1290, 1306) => 0.35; 133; 165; 140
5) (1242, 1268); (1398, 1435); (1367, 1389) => 0.14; 143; 160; 156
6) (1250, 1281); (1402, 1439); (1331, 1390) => 0.21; 138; 165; 154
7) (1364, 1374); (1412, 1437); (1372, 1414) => 0.10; 142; 169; 153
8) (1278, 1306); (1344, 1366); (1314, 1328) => -0.24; 109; 127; 117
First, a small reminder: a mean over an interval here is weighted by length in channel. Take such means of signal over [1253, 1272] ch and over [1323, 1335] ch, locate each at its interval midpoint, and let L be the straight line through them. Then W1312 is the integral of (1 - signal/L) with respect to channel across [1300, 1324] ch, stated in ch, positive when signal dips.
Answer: 3.2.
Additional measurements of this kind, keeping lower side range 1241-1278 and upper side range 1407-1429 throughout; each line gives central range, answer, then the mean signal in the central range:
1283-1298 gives 3.72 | 108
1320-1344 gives 3.09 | 130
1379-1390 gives 1.65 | 133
